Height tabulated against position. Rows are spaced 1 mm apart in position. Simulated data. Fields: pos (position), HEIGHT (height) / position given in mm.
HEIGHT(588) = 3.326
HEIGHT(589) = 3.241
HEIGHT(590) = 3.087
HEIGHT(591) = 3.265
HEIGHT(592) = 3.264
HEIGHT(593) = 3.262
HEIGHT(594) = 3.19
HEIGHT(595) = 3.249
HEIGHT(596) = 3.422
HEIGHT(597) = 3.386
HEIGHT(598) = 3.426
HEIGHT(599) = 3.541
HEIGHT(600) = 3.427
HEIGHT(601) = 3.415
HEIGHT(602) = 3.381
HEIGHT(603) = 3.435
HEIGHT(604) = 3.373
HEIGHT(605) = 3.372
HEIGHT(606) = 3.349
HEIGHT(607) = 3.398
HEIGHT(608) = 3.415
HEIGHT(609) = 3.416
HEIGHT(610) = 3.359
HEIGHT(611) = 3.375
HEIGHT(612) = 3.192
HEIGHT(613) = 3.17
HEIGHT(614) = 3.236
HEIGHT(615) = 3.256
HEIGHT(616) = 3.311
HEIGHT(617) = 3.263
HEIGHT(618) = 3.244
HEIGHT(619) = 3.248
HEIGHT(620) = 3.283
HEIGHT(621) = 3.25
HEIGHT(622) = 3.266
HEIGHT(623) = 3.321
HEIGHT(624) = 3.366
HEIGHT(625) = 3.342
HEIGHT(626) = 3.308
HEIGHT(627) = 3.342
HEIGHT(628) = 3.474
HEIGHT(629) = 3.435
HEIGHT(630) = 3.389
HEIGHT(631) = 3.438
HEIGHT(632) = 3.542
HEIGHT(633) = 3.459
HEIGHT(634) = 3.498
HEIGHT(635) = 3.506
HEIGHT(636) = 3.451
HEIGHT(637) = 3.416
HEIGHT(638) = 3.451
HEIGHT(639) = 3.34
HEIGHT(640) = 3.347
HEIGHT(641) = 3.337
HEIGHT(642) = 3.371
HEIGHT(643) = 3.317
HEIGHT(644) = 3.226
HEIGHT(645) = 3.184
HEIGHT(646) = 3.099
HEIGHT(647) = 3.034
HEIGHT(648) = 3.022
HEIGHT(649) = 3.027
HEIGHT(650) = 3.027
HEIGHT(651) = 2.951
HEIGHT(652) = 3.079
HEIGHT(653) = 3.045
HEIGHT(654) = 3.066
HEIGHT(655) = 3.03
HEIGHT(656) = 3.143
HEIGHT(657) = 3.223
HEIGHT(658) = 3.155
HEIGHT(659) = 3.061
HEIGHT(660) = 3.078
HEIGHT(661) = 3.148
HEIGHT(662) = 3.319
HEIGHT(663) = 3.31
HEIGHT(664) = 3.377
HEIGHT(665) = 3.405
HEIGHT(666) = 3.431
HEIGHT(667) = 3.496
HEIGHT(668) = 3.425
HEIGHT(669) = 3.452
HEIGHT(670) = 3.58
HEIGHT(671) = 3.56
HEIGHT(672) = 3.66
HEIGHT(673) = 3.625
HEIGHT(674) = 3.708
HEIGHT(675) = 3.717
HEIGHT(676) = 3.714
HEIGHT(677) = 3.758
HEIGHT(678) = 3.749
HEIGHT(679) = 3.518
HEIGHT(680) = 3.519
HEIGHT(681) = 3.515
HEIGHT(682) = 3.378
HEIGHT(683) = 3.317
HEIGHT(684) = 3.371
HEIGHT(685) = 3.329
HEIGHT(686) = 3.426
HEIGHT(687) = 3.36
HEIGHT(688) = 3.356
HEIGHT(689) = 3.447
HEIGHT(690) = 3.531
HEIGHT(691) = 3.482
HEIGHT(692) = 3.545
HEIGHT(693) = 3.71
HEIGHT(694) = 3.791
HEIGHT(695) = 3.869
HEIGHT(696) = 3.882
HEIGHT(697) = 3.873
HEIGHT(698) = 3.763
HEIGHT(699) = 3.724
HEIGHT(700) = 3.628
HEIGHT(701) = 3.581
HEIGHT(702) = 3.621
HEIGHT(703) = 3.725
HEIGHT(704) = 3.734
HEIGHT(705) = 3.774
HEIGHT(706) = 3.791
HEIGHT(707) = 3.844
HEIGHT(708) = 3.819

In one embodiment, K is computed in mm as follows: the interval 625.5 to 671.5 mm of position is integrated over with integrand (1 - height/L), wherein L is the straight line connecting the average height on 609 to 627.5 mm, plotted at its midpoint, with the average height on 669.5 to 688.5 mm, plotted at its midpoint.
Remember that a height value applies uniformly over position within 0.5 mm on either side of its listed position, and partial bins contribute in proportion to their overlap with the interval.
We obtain 1.6 mm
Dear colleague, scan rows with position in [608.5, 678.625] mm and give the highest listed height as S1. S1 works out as 3.758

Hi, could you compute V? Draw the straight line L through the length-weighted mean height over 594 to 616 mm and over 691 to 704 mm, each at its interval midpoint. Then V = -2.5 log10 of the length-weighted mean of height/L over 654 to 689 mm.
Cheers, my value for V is 0.06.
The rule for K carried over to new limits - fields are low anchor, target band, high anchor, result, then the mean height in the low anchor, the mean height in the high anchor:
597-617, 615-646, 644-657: -1.45 mm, 3.36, 3.07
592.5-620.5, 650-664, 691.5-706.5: 1.67 mm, 3.34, 3.73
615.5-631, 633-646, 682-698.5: 0.07 mm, 3.33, 3.56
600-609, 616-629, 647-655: -0.24 mm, 3.4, 3.03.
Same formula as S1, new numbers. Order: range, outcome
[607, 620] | 3.416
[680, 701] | 3.882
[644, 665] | 3.405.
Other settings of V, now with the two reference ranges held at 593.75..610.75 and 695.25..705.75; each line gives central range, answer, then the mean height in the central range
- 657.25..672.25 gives 0.079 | 3.36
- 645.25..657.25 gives 0.164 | 3.06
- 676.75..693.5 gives 0.059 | 3.48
